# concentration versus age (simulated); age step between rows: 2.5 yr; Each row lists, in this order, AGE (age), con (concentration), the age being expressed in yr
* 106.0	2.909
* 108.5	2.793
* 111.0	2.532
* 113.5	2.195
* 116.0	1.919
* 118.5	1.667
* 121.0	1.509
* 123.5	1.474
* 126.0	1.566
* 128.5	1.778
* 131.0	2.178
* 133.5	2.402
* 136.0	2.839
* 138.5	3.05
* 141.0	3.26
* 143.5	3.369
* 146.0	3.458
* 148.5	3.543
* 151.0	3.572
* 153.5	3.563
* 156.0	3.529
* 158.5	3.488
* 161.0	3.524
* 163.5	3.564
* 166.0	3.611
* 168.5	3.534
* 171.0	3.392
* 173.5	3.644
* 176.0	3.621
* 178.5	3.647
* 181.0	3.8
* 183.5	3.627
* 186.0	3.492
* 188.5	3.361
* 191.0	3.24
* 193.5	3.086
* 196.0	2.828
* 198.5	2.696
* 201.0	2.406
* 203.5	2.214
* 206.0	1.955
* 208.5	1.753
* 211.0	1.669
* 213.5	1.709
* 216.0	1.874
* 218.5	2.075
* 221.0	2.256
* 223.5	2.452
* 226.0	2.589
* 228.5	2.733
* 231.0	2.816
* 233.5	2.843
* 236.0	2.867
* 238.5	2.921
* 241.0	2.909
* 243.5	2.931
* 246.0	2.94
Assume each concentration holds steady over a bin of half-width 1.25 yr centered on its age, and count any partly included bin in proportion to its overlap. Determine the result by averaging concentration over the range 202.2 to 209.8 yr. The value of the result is 1.97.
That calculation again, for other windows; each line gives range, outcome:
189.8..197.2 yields 3.05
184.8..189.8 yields 3.42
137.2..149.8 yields 3.33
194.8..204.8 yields 2.53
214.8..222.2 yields 2.07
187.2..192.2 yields 3.3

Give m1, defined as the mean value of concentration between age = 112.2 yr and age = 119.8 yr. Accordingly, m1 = 1.93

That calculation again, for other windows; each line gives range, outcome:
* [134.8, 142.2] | 3.05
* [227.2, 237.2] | 2.81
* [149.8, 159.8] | 3.54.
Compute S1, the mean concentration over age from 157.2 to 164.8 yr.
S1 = 3.53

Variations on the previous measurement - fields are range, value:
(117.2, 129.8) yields 1.6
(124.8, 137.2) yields 2.15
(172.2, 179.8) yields 3.64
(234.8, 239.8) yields 2.89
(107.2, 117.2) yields 2.36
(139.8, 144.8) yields 3.32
